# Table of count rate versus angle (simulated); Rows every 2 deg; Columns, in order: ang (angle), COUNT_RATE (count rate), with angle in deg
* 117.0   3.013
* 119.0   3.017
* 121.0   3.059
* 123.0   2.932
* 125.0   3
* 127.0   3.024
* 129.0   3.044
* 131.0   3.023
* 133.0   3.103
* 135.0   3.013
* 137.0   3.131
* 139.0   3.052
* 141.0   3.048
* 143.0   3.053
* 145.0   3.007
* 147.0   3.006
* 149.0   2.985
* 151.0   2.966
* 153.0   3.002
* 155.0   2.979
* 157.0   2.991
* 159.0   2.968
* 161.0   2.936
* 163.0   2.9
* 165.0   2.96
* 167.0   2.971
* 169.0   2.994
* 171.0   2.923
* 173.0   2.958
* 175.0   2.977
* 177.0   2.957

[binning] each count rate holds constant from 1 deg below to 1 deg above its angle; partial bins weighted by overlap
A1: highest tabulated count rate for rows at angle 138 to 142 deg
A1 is 3.052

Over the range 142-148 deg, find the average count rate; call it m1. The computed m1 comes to 3.02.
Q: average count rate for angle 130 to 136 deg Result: 3.05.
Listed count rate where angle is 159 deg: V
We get 2.968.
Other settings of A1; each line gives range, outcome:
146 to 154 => 3.006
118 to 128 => 3.059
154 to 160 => 2.991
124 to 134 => 3.103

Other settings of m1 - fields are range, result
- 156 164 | 2.95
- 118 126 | 3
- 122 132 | 3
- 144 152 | 2.99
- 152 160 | 2.98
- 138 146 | 3.04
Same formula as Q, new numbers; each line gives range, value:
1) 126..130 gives 3.03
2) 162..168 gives 2.94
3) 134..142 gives 3.06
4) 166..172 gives 2.96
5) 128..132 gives 3.03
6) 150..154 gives 2.98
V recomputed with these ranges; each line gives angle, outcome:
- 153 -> 3.002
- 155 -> 2.979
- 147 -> 3.006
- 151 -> 2.966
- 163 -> 2.9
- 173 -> 2.958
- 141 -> 3.048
